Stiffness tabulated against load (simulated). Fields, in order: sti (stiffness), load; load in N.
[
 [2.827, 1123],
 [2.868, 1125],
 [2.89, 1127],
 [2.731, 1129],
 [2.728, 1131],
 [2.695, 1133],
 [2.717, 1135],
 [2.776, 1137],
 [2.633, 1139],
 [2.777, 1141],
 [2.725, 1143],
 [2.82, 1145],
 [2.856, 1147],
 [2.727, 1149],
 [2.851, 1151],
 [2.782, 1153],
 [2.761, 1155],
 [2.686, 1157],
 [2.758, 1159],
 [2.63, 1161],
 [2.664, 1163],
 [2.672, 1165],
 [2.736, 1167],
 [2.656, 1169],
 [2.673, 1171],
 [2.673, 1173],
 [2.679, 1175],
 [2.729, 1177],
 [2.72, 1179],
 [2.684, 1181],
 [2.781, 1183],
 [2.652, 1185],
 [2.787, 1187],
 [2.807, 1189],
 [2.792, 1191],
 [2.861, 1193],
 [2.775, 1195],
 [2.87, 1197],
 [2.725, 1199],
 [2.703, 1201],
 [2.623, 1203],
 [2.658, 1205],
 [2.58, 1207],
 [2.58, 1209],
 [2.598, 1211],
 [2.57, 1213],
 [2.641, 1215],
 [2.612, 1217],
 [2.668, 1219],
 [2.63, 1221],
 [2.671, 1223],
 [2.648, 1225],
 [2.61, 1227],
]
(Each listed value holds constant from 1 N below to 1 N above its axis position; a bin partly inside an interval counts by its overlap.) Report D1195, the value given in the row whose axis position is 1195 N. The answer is 2.775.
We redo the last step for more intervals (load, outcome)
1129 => 2.731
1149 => 2.727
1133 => 2.695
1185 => 2.652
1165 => 2.672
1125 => 2.868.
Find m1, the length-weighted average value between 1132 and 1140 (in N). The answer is 2.71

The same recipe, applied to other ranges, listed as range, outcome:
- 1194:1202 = 2.77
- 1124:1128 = 2.88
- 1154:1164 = 2.7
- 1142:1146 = 2.77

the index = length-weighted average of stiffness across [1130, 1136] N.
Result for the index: 2.71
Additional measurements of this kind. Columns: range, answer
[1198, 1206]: 2.68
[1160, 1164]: 2.65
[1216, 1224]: 2.65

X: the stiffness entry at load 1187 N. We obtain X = 2.787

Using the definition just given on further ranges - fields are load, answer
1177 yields 2.729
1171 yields 2.673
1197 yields 2.87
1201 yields 2.703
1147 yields 2.856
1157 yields 2.686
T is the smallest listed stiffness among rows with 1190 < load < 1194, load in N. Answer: 2.792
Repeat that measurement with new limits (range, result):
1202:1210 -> 2.58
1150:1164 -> 2.63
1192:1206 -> 2.623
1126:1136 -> 2.695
